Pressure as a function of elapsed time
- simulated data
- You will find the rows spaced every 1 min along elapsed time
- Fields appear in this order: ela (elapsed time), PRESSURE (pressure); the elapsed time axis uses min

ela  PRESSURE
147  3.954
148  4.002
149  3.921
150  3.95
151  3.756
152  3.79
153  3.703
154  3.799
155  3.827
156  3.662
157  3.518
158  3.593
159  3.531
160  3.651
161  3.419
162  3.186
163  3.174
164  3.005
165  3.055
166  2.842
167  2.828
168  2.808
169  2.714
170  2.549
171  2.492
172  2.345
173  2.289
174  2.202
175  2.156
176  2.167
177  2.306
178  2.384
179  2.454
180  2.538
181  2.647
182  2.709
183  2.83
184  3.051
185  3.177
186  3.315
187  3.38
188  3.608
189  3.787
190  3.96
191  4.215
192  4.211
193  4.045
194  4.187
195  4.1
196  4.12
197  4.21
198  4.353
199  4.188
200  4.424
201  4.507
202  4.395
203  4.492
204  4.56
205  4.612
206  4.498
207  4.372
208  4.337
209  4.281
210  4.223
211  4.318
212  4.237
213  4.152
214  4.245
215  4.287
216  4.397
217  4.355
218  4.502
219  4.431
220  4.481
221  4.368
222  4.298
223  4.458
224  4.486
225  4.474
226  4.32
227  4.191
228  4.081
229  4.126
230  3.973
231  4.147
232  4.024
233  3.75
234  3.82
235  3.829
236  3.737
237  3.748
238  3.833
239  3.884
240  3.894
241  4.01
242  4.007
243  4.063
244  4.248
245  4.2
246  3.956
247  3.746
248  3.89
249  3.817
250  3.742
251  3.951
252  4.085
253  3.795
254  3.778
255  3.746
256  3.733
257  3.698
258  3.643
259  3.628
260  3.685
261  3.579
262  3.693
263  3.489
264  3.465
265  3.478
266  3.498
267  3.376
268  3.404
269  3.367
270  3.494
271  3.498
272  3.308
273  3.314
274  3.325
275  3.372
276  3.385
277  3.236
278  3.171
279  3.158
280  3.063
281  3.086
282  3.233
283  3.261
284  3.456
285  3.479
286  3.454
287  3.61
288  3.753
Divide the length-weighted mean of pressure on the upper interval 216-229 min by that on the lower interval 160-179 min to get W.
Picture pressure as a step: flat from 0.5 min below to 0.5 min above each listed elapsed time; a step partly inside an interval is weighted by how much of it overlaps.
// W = 1.6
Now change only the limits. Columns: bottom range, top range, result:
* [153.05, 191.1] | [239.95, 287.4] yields 1.19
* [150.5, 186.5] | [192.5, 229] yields 1.45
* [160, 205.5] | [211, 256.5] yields 1.22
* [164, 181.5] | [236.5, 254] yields 1.55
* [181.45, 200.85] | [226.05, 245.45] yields 1.05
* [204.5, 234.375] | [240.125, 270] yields 0.88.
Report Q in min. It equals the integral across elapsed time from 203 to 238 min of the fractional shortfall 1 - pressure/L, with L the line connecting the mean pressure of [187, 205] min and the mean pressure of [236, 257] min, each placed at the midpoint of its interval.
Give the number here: -1.6 min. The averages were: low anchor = 4.19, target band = 4.24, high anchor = 3.9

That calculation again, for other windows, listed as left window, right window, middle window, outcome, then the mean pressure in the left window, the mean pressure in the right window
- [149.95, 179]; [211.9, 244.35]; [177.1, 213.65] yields -2.5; 3.03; 4.15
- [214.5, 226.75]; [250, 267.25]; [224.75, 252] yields 0.5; 4.4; 3.67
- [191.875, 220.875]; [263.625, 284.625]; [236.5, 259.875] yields -1.0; 4.33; 3.33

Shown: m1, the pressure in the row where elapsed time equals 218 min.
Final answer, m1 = 4.502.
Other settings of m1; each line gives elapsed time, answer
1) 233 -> 3.75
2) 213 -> 4.152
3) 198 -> 4.353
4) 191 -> 4.215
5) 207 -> 4.372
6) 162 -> 3.186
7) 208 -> 4.337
